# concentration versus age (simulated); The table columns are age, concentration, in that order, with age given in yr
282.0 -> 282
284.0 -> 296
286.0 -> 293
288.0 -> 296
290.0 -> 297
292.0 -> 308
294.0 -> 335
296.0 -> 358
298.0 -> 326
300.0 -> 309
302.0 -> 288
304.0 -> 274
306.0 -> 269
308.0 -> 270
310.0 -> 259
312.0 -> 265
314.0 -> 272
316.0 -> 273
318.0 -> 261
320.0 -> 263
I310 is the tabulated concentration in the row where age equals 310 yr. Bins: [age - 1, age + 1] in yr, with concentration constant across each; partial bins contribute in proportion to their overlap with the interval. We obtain 259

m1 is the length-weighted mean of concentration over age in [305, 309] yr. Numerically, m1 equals 270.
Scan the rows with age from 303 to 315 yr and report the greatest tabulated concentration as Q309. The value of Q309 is 274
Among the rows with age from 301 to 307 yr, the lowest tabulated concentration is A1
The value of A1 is 269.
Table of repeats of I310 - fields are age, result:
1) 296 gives 358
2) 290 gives 297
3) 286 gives 293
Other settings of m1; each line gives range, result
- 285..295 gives 306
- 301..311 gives 272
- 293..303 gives 323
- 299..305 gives 290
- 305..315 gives 267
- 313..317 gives 272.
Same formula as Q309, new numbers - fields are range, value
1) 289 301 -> 358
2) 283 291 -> 297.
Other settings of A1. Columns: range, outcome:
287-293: 296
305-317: 259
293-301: 309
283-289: 293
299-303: 288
